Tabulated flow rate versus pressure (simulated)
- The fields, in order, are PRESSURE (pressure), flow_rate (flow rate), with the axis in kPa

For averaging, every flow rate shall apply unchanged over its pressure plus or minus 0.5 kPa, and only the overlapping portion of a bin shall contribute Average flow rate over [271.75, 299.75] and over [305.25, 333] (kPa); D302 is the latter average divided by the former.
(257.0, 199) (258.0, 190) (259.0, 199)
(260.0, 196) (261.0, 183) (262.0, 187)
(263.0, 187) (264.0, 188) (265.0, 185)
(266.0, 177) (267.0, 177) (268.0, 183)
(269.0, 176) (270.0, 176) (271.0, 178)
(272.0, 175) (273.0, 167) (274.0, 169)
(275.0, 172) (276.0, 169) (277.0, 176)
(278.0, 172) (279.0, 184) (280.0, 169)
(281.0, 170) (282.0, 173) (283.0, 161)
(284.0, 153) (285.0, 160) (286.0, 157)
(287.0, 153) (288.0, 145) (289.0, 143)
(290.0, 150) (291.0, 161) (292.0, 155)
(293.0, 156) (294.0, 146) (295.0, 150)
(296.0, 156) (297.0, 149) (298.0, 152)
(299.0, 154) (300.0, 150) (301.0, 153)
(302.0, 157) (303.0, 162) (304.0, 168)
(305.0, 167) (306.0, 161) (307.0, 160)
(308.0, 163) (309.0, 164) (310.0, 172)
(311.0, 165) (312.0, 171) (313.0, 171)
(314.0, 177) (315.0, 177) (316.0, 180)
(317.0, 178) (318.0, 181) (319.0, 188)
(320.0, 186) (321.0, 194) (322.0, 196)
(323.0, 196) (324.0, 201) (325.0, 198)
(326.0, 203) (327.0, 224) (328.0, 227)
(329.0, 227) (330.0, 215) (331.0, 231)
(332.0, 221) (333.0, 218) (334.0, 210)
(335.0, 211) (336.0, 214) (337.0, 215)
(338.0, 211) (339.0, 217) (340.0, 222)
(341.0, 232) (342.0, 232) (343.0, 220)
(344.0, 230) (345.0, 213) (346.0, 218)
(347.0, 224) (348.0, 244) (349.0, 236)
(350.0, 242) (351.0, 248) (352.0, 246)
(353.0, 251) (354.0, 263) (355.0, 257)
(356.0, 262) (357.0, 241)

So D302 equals 1.19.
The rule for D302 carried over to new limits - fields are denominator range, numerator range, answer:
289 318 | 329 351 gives 1.38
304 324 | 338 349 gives 1.27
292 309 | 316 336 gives 1.31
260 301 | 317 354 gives 1.31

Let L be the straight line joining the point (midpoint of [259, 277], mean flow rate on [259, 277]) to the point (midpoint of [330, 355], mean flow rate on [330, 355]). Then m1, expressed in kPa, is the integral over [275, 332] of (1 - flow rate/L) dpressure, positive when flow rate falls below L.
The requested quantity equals 8.4 kPa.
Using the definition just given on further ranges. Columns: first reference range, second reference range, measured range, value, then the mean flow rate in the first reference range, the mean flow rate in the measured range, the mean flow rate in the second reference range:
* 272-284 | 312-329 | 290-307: 2.37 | 170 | 156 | 193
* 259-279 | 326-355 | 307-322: 2.40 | 179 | 176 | 227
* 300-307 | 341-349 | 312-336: -0.81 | 160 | 200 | 227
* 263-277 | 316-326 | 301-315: 1.60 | 177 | 166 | 191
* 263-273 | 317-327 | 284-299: 2.69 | 179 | 152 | 194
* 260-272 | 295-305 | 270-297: 1.01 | 182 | 162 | 156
